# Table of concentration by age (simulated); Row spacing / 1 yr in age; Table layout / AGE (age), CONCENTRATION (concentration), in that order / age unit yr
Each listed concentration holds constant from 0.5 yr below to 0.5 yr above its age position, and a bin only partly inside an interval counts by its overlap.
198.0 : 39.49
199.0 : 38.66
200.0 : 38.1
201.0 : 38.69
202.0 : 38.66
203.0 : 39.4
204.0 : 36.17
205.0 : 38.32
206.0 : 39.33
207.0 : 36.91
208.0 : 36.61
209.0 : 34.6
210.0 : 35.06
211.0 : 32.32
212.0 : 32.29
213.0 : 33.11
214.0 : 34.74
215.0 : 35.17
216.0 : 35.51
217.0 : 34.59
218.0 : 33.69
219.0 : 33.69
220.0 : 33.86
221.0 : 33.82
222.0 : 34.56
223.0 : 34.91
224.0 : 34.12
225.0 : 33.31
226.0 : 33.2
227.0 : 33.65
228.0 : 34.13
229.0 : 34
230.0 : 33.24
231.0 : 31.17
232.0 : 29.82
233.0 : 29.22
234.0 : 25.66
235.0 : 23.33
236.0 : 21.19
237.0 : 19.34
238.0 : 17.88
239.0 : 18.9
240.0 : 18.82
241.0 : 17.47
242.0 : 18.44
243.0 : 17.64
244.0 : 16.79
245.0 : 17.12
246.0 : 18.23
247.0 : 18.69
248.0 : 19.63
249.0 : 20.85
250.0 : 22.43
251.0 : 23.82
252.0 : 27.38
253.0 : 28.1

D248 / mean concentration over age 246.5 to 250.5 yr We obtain 20.4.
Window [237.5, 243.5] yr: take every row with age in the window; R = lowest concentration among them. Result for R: 17.47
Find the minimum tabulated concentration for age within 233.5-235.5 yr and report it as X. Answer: 23.33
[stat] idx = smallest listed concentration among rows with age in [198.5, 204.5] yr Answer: 36.17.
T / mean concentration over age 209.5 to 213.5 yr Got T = 33.2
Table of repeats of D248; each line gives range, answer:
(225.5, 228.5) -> 33.7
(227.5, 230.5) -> 33.8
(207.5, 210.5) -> 35.4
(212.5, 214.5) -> 33.9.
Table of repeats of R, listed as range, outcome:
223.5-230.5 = 33.2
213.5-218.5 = 33.69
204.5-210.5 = 34.6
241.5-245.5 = 16.79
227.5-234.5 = 25.66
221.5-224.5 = 34.12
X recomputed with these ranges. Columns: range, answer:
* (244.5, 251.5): 17.12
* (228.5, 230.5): 33.24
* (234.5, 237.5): 19.34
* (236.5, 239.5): 17.88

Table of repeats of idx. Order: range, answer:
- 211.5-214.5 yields 32.29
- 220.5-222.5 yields 33.82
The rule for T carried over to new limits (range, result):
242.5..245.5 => 17.2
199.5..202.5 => 38.5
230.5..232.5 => 30.5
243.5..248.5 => 18.1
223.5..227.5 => 33.6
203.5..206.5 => 37.9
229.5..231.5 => 32.2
